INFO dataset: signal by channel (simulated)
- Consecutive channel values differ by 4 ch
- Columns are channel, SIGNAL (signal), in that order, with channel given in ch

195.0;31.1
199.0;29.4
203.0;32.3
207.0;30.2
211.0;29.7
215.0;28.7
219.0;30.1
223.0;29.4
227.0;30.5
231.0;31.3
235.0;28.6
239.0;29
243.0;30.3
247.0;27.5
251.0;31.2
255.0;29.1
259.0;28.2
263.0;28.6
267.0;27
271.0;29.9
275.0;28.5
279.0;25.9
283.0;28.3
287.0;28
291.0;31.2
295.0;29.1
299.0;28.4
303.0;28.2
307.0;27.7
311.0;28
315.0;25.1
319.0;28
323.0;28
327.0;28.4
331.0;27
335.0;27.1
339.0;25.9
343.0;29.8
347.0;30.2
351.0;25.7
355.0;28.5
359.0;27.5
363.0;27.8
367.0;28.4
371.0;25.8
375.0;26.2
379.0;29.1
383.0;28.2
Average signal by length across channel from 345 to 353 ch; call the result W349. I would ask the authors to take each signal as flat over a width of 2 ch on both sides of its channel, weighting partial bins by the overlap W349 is 27.9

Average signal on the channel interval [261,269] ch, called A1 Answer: 27.8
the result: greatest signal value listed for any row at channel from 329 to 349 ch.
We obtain 30.2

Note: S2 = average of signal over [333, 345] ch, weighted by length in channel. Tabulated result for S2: 27.6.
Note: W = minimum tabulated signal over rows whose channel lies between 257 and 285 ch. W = 25.9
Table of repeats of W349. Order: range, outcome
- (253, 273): 28.6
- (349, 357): 27.1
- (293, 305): 28.6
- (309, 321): 27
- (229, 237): 30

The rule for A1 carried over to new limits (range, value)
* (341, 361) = 28.3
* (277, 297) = 28.5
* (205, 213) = 29.9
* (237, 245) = 29.6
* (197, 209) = 30.6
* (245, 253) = 29.4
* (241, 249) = 28.9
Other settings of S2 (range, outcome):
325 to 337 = 27.5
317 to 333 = 27.9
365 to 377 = 26.8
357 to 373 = 27.4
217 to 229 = 30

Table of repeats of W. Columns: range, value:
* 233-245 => 28.6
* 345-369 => 25.7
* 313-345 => 25.1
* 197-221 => 28.7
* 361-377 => 25.8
